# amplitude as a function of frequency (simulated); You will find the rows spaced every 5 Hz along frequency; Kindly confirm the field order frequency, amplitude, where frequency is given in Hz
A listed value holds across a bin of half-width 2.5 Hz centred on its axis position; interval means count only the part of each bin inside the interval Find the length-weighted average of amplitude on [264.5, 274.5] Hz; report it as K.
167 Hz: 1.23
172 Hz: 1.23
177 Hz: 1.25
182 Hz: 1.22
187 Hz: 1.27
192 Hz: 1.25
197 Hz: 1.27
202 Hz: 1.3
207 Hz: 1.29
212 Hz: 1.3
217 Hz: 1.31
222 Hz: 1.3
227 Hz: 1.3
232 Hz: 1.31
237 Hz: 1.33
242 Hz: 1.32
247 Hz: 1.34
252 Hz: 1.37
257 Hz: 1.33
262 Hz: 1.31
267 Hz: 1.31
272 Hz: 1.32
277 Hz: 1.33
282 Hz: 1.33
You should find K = 1.32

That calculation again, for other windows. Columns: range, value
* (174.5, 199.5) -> 1.25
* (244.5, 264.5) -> 1.34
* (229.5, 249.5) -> 1.32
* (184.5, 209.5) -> 1.28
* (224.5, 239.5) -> 1.31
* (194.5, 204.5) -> 1.28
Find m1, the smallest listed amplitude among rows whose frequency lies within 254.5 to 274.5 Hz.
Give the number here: 1.31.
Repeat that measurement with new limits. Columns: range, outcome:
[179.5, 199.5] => 1.22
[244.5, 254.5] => 1.34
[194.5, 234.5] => 1.27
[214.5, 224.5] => 1.3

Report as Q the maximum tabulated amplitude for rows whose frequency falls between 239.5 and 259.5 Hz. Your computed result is 1.37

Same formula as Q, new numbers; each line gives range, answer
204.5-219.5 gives 1.31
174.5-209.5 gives 1.3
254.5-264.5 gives 1.33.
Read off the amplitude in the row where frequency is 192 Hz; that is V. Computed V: 1.25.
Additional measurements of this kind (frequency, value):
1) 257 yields 1.33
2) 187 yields 1.27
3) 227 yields 1.3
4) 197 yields 1.27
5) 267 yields 1.31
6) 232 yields 1.31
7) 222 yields 1.3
